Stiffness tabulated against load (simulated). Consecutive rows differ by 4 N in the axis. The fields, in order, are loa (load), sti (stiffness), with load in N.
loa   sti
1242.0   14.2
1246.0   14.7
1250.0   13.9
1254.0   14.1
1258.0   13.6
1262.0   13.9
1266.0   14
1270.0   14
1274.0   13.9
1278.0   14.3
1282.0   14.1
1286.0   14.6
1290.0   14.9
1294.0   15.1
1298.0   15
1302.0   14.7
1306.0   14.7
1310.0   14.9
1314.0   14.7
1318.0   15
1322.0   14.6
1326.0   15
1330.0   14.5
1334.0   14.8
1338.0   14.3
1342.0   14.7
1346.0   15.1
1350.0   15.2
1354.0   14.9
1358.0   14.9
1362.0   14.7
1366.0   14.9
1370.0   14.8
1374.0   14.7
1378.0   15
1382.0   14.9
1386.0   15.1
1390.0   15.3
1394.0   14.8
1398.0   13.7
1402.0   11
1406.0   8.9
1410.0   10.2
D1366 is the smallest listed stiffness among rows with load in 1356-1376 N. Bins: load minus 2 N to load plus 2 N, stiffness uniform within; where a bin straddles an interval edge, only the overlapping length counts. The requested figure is 14.7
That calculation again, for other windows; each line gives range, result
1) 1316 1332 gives 14.5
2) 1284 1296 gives 14.6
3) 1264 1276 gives 13.9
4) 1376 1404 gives 11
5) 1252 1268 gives 13.6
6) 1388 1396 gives 14.8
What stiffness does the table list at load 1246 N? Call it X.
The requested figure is 14.7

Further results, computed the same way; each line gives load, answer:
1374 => 14.7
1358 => 14.9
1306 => 14.7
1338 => 14.3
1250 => 13.9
